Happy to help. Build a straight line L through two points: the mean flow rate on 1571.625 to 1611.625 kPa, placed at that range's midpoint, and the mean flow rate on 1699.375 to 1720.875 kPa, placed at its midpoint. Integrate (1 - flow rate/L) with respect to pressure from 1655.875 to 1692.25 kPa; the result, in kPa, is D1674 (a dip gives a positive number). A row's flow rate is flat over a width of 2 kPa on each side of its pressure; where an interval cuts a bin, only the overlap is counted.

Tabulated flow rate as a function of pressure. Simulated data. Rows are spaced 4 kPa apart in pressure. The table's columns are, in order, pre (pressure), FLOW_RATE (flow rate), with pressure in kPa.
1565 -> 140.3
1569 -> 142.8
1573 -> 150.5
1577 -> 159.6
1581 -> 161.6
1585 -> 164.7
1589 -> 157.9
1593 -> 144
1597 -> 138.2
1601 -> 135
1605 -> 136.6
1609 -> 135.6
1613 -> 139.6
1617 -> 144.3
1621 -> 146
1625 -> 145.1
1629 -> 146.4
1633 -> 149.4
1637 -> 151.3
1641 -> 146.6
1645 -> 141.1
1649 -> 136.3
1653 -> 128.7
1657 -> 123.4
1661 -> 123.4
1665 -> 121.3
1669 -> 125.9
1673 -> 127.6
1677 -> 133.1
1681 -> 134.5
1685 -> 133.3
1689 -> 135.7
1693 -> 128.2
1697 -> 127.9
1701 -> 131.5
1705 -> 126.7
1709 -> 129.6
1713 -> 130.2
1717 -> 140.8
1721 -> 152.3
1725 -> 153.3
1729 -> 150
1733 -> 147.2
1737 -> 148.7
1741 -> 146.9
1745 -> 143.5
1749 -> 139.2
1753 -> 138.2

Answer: 2.41 kPa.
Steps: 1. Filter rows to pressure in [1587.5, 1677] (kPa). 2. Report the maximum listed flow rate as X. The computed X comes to 157.9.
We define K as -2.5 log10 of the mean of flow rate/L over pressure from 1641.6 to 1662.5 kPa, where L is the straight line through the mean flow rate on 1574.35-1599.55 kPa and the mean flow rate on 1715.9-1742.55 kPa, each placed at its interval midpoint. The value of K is 0.15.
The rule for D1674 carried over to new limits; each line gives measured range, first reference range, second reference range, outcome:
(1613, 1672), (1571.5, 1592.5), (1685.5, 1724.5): 3.56 kPa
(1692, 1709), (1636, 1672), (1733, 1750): 1.28 kPa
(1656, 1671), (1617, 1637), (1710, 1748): 2.34 kPa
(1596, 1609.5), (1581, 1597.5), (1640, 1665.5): 1.15 kPa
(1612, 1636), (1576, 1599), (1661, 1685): -0.43 kPa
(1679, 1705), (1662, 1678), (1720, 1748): 0.47 kPa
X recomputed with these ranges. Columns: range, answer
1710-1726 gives 153.3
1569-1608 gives 164.7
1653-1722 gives 152.3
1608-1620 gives 144.3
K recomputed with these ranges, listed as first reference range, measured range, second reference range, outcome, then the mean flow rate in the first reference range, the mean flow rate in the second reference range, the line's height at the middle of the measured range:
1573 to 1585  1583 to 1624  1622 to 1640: 0.072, 160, 148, 154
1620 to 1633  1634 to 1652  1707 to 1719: 0.005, 146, 134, 144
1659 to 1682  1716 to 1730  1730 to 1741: -0.042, 127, 148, 144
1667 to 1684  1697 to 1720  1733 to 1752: 0.041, 130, 145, 137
